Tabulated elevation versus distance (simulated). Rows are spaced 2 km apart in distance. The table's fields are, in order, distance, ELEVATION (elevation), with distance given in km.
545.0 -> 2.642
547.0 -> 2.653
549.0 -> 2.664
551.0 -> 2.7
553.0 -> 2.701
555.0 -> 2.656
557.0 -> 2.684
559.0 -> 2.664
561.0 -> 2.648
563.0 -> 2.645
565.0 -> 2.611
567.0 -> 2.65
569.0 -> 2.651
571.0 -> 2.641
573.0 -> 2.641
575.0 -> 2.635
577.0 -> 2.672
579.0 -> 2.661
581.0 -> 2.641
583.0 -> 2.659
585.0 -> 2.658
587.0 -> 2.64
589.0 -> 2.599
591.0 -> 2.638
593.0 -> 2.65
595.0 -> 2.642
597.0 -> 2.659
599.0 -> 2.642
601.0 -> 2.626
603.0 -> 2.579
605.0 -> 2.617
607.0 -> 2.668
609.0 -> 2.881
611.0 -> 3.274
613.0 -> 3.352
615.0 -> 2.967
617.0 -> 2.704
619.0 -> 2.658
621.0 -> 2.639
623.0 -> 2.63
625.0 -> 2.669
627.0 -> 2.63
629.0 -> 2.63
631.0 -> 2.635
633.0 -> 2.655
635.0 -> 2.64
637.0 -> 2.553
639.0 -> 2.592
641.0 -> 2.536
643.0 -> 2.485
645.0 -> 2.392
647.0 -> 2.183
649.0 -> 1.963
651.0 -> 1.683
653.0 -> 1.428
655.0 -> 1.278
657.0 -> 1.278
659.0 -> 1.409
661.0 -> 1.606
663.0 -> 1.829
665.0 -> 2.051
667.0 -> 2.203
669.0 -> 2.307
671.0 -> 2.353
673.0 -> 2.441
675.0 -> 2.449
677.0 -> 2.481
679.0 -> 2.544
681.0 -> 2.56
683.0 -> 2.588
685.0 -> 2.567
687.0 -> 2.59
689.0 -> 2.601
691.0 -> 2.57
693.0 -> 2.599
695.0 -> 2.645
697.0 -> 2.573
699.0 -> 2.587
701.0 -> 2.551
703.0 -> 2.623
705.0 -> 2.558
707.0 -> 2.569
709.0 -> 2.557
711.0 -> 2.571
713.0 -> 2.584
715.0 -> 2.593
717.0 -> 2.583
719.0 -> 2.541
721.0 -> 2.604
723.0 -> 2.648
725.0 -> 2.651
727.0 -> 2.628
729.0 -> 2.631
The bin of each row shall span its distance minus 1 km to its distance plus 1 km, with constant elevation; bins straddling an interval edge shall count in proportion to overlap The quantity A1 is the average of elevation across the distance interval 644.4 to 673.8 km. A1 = 1.88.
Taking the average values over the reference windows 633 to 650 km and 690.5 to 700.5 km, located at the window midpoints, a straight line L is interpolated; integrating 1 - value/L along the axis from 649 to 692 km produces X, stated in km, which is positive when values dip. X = 6.74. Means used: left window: 2.43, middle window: 2.13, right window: 2.59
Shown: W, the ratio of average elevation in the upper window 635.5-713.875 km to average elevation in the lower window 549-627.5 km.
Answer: 0.86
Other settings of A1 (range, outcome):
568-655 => 2.58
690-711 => 2.58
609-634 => 2.79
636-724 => 2.34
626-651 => 2.46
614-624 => 2.72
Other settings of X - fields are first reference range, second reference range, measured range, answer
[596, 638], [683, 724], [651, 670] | 6.8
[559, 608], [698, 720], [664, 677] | 1.4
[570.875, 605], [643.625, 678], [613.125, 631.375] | -3.1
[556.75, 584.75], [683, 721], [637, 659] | 5.3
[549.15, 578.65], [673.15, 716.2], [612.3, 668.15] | 6.8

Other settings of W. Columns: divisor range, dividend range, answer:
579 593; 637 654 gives 0.83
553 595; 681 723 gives 0.98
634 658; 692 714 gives 1.24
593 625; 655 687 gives 0.78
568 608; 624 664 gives 0.82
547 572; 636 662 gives 0.73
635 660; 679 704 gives 1.29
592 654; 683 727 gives 1.01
